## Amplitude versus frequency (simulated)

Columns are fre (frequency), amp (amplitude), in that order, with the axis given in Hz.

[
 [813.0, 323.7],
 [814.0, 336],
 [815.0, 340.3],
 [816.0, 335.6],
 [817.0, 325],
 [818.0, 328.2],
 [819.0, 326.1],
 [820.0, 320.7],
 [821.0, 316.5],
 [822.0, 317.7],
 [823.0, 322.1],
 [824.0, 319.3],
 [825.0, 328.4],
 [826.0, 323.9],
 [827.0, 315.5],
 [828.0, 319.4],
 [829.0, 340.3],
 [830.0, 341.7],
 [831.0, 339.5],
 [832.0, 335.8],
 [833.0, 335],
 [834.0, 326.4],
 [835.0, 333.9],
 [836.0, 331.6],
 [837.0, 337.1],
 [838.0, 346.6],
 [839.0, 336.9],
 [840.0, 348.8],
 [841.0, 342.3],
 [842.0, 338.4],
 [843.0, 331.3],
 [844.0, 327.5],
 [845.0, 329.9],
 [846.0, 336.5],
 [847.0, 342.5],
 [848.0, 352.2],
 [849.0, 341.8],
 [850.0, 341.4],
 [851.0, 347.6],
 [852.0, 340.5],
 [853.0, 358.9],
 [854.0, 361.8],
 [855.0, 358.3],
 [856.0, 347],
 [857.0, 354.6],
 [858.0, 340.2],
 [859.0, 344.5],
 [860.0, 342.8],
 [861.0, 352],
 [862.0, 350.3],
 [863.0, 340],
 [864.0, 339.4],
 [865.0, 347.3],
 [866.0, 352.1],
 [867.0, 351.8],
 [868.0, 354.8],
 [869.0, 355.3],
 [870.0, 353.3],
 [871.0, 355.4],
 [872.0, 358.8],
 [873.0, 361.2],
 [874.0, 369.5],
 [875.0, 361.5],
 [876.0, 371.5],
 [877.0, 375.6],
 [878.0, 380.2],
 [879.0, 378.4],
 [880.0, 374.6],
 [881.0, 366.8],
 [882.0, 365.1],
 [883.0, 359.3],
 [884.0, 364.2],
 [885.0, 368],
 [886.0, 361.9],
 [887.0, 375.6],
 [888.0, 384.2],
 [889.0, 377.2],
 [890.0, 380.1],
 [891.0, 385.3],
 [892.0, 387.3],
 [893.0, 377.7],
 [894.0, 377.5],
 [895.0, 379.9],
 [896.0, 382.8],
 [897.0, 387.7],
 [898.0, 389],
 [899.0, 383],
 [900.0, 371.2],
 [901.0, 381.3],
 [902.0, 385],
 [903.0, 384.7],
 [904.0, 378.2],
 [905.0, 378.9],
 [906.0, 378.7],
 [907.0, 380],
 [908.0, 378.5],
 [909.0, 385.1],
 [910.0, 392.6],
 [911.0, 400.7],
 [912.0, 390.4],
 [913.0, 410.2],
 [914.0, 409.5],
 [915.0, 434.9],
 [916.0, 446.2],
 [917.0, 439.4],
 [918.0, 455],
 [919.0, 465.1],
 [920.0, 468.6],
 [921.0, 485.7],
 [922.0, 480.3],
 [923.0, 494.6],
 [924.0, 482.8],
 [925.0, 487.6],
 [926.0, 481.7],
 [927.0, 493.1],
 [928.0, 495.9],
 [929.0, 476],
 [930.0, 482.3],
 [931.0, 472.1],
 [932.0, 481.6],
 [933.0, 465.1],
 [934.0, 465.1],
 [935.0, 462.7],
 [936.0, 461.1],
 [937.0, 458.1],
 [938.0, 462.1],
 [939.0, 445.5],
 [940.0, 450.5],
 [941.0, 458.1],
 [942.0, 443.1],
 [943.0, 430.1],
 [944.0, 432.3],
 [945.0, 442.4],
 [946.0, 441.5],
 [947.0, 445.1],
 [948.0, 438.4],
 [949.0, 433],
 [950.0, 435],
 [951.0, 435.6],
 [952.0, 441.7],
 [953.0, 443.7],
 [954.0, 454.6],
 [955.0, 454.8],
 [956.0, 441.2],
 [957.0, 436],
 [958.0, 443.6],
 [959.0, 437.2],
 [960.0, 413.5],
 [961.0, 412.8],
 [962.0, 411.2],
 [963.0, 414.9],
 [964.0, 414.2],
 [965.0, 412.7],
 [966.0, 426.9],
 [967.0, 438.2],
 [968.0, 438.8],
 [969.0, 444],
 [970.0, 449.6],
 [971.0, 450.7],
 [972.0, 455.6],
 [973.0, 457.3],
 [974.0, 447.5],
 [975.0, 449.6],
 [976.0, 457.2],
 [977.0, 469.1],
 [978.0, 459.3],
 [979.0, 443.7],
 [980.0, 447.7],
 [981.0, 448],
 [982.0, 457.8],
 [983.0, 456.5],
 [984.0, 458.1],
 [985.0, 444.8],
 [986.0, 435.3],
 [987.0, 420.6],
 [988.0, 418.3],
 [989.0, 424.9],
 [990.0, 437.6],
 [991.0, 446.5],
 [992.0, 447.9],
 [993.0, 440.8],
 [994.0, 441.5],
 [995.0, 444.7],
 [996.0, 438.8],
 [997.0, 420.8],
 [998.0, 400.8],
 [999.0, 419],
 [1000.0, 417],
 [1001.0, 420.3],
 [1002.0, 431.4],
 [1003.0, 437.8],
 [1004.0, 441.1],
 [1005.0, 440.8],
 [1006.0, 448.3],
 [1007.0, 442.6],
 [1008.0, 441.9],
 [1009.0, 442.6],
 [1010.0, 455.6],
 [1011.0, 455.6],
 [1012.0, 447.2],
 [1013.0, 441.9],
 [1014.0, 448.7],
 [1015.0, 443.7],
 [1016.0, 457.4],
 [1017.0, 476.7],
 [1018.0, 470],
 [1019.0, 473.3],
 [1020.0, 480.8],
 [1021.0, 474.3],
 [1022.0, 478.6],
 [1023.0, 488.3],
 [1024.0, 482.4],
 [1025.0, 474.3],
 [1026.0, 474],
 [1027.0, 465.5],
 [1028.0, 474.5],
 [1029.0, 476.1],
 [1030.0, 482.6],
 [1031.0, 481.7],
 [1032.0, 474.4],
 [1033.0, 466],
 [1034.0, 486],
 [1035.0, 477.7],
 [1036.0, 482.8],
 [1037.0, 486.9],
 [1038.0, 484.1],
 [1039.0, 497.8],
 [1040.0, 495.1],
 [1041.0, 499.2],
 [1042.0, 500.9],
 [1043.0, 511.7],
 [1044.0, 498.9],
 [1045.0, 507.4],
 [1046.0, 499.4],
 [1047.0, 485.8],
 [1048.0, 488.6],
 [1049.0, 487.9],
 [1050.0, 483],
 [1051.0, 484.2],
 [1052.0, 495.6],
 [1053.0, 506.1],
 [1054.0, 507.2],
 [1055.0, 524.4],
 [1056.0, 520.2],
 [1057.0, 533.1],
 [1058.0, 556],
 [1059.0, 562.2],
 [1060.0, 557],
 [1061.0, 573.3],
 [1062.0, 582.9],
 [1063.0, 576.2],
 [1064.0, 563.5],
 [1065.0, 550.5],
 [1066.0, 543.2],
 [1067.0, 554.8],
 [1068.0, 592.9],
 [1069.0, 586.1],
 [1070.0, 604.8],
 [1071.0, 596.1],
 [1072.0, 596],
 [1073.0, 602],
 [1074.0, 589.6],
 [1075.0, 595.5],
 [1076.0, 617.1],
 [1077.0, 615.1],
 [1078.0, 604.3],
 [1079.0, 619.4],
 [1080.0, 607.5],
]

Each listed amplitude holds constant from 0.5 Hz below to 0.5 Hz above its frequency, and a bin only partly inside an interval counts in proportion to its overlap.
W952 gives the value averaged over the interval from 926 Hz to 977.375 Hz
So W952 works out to 448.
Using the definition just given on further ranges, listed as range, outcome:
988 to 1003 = 431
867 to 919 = 383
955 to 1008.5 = 438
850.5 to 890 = 359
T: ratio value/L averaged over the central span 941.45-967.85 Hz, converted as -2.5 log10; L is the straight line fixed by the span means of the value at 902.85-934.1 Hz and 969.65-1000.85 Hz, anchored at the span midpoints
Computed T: 0.02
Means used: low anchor 442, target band 434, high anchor 442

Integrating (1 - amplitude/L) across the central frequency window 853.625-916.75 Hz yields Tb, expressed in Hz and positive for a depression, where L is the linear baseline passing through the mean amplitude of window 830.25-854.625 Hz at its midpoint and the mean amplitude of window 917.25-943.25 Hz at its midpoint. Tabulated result 4.7 Hz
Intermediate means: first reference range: 340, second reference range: 469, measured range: 373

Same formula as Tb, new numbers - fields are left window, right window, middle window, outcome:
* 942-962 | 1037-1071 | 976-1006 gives 2.08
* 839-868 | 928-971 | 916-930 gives -1.99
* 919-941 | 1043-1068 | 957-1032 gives 8.15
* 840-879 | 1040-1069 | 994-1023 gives 2.32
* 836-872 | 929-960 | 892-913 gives 0.91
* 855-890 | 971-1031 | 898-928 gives -2.75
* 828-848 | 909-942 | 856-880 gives 1.38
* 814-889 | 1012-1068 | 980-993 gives 0.41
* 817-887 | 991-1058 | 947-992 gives -1.02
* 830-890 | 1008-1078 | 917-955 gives -3.90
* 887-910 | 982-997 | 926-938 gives -2.11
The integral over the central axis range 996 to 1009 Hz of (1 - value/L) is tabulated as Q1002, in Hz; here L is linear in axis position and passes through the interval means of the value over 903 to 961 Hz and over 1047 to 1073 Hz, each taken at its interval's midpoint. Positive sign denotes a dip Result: 1.77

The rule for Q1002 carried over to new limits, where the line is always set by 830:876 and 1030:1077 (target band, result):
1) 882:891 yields 0.1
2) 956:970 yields 0.6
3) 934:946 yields -0.7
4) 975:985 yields 0.2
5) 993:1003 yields 1.1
